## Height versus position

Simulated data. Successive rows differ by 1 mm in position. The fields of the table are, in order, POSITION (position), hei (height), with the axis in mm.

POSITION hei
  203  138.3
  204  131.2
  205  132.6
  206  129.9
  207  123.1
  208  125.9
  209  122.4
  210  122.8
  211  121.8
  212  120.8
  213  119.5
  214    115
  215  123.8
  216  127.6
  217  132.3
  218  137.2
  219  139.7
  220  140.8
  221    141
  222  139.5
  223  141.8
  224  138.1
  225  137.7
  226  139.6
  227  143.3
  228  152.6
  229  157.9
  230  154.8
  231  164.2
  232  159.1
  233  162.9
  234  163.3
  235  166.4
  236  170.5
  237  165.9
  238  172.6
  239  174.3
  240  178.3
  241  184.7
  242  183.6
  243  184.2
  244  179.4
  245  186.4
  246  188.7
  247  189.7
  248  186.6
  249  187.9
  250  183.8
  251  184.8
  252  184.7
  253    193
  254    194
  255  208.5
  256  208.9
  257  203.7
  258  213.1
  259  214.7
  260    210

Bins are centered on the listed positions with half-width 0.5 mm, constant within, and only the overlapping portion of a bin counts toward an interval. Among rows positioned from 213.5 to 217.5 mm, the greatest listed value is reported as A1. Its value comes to 132.3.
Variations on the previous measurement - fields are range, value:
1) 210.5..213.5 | 121.8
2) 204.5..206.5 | 132.6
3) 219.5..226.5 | 141.8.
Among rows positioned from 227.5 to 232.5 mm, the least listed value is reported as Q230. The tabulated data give 152.6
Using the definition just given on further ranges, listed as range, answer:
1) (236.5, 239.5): 165.9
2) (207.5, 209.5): 122.4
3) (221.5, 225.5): 137.7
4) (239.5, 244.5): 178.3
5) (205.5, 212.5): 120.8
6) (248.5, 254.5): 183.8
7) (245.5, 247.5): 188.7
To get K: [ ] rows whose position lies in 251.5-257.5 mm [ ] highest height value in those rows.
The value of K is 208.9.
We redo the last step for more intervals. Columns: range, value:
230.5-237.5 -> 170.5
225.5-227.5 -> 143.3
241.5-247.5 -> 189.7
